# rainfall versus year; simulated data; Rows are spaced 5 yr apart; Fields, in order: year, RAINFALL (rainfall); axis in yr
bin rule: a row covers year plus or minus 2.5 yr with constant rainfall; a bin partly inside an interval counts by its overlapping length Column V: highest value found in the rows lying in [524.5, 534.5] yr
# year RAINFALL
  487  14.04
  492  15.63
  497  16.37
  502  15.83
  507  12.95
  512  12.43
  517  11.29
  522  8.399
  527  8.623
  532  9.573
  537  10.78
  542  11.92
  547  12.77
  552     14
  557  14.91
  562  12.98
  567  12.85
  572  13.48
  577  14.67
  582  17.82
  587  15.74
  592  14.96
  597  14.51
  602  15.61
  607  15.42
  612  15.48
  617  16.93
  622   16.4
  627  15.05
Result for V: 9.573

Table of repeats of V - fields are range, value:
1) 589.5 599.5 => 14.96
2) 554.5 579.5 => 14.91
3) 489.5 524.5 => 16.37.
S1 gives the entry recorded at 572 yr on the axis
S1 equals 13.48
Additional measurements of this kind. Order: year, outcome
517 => 11.29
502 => 15.83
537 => 10.78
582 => 17.82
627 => 15.05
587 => 15.74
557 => 14.91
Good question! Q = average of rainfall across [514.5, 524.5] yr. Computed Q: 9.84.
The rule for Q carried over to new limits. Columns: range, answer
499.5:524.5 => 12.2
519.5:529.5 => 8.51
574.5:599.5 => 15.5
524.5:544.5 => 10.2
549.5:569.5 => 13.7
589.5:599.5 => 14.7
